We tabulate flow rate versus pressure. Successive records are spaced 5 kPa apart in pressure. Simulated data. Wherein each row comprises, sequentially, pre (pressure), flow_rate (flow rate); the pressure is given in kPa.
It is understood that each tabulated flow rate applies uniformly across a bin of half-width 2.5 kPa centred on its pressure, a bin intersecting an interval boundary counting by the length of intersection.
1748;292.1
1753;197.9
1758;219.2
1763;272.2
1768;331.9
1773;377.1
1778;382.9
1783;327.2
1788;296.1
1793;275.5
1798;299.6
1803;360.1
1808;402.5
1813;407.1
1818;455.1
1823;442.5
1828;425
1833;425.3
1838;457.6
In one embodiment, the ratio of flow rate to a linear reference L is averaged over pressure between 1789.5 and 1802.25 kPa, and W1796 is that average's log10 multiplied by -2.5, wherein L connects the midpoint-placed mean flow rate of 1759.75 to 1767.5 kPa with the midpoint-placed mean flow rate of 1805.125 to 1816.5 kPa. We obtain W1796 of 0.23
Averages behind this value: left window 282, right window 408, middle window 298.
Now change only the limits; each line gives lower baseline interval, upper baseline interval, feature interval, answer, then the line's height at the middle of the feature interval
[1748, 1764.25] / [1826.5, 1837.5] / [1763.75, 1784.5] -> -0.232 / 282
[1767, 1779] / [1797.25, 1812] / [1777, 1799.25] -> 0.170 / 366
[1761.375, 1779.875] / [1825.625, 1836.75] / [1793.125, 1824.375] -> 0.041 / 397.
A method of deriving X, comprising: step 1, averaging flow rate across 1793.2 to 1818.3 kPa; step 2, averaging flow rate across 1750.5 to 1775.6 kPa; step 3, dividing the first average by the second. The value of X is 1.3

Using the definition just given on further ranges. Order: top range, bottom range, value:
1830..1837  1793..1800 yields 1.49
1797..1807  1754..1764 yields 1.47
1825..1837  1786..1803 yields 1.43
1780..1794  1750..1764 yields 1.34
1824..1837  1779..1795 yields 1.40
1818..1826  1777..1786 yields 1.28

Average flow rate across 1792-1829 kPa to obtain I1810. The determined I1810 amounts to 386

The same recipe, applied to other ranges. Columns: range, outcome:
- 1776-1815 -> 343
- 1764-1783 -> 352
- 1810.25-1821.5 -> 431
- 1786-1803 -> 300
